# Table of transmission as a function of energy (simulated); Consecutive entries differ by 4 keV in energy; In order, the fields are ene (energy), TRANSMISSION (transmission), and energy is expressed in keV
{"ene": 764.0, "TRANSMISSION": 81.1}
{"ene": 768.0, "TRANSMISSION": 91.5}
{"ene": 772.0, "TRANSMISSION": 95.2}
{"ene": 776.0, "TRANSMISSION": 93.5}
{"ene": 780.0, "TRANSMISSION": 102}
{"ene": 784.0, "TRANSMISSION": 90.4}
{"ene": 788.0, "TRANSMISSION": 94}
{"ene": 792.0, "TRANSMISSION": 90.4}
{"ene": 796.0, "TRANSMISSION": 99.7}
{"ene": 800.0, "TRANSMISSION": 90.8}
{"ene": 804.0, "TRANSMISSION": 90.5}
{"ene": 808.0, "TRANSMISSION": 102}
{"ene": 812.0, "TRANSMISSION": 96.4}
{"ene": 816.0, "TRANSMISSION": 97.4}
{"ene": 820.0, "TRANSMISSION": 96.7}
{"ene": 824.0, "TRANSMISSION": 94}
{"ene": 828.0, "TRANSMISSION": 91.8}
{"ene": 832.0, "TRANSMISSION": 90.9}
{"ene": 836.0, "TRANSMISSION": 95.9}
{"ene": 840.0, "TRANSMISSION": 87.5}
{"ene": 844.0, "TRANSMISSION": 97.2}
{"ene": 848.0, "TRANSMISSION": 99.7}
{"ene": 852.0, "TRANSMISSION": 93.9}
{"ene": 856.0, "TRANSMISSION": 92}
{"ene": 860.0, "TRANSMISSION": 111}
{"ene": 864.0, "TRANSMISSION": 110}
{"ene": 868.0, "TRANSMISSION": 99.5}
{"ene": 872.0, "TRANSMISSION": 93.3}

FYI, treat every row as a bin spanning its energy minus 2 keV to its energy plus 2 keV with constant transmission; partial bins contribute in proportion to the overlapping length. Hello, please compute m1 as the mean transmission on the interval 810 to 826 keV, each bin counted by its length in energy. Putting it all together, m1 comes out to 96.1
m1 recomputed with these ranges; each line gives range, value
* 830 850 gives 94.2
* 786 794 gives 92.2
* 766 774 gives 93.3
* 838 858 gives 94.1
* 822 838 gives 93.2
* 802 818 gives 96.6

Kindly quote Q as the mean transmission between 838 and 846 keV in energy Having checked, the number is 92.3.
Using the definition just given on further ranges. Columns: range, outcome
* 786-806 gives 93.1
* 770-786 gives 95.3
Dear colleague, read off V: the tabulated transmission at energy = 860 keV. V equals 111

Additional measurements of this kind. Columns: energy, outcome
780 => 102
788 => 94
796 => 99.7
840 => 87.5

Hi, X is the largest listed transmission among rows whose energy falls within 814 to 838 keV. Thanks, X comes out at 97.4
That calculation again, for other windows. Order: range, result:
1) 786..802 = 99.7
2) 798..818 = 102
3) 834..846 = 97.2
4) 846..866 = 111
